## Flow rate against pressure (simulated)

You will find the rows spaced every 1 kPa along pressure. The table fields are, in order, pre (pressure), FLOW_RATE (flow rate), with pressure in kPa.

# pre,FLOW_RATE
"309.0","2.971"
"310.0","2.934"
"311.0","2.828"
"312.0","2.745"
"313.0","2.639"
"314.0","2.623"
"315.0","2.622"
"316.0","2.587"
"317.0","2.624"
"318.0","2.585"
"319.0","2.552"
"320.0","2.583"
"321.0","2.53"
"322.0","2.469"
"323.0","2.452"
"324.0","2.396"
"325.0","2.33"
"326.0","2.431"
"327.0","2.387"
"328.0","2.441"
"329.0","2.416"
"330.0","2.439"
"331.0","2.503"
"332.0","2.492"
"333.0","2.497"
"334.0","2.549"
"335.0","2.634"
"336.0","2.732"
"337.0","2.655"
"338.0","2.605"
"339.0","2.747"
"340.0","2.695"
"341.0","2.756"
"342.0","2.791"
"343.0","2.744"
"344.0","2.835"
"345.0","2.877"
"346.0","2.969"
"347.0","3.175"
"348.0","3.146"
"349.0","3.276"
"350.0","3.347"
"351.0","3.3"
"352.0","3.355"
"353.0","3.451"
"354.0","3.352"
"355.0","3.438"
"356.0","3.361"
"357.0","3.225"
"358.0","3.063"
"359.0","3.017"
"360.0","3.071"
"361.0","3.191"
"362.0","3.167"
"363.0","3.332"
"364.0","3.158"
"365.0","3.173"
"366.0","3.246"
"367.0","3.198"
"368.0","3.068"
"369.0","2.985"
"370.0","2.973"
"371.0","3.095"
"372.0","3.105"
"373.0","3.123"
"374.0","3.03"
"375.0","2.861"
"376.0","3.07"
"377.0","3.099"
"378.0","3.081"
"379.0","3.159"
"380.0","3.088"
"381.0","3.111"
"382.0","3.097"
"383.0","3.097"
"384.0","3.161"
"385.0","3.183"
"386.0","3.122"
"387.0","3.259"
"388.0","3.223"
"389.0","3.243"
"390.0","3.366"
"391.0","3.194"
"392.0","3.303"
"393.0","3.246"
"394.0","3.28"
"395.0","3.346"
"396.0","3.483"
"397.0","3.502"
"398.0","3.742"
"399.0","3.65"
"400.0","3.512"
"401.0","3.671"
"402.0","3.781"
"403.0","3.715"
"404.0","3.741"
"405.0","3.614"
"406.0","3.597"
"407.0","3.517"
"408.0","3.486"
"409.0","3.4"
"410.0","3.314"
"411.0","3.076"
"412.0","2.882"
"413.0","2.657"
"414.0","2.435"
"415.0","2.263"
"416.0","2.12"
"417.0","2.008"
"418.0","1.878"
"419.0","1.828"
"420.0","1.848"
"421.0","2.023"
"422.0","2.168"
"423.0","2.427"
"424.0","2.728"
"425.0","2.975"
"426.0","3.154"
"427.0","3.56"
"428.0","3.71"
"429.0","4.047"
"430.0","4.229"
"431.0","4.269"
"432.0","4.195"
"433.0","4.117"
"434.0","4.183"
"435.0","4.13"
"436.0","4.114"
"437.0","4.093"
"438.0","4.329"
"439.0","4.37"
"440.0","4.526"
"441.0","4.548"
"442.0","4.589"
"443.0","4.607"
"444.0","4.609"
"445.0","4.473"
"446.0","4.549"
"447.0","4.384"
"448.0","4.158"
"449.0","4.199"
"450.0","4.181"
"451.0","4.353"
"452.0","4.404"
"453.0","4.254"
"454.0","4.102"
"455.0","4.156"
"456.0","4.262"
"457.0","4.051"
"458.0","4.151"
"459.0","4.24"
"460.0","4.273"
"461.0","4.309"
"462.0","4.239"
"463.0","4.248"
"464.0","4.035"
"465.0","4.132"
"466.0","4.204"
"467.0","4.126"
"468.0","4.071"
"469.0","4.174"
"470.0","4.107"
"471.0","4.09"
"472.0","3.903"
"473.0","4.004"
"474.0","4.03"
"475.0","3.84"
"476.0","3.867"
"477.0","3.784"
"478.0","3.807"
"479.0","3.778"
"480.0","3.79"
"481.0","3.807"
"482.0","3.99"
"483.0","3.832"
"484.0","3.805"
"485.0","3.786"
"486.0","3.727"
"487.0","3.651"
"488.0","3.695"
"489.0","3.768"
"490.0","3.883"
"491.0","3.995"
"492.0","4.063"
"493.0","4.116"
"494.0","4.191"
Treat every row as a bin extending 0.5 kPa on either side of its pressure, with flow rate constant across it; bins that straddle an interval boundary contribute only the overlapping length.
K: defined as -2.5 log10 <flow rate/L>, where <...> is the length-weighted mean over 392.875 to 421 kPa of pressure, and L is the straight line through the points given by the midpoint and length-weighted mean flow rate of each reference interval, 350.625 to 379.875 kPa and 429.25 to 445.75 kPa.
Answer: 0.23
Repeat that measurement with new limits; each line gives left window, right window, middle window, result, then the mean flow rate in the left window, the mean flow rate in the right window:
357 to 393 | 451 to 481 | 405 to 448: 0.07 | 3.14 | 4.08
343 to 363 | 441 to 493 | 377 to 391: 0.09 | 3.18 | 4.09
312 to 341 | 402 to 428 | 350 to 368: -0.21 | 2.55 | 2.85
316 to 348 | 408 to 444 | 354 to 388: -0.08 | 2.62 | 3.36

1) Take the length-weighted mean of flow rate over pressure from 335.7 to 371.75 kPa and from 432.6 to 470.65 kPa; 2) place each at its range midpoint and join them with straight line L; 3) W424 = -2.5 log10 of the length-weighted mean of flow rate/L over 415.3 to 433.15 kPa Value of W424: 0.32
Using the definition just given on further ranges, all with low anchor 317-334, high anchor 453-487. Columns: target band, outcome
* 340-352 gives -0.123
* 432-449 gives -0.175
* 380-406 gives -0.061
